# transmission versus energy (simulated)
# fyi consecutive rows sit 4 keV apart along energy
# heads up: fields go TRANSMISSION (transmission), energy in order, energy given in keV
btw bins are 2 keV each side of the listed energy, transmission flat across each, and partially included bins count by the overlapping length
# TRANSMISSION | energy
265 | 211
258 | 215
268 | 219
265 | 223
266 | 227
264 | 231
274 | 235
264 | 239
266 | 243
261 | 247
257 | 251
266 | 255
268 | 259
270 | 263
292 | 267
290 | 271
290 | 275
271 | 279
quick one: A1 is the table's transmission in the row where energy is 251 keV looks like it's 257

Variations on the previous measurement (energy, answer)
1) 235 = 274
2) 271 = 290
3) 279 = 271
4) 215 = 258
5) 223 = 265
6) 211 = 265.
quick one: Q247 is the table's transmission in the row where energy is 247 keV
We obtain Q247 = 261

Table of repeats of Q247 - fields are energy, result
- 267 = 292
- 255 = 266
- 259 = 268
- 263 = 270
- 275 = 290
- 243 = 266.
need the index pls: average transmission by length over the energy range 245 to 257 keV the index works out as 261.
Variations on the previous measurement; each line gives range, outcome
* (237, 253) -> 262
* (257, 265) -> 269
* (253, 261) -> 267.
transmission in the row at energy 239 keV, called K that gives 264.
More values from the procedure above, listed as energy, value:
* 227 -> 266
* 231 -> 264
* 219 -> 268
